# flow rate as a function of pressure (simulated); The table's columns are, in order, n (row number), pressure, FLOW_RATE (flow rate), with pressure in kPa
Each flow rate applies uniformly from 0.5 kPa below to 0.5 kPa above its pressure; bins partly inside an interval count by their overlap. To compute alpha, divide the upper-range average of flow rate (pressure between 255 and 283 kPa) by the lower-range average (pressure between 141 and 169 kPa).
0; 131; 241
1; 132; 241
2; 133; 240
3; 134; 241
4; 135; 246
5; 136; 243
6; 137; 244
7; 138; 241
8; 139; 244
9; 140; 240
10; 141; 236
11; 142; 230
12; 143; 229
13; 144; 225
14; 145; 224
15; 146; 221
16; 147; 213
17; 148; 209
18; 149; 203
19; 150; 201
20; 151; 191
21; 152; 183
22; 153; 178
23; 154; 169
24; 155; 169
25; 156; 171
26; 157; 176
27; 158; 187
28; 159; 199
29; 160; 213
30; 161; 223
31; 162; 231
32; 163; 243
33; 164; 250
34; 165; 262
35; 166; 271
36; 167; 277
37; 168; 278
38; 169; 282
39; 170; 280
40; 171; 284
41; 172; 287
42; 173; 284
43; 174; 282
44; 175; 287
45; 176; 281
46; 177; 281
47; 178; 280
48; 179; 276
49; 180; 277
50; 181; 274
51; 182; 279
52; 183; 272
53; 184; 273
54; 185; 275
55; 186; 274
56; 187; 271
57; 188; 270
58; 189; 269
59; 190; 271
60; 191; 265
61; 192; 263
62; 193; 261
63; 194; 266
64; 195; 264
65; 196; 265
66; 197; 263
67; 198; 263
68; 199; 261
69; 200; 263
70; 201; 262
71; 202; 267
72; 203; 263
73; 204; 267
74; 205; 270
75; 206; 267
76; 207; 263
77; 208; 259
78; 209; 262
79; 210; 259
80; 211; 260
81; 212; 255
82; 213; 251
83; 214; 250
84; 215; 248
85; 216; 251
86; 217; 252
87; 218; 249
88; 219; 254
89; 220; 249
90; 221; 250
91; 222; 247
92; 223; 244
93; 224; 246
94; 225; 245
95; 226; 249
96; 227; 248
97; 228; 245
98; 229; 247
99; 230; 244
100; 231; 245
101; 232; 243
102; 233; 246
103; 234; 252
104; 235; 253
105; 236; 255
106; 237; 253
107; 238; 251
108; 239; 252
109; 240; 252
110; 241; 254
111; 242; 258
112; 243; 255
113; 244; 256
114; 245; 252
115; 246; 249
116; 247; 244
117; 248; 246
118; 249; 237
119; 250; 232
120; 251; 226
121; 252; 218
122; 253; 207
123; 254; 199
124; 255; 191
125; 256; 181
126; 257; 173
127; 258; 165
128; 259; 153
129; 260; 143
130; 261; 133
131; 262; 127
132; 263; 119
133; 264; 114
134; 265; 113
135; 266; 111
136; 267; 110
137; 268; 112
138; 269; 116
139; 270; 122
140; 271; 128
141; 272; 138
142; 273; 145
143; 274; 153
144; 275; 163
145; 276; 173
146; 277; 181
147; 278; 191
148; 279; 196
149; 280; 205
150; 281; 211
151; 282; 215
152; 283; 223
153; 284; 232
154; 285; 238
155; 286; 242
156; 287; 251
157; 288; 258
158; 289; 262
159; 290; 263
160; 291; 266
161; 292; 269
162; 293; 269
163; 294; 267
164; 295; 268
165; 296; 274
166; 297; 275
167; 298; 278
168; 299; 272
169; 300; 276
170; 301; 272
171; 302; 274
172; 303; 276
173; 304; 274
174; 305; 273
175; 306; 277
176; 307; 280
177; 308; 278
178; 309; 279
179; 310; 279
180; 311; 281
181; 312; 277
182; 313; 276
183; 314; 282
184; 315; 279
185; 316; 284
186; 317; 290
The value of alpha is 0.71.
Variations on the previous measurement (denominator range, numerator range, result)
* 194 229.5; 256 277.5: 0.54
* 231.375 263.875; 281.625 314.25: 1.23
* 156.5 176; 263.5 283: 0.61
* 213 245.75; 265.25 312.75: 0.91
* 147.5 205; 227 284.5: 0.79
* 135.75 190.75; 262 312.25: 0.90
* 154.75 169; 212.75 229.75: 1.09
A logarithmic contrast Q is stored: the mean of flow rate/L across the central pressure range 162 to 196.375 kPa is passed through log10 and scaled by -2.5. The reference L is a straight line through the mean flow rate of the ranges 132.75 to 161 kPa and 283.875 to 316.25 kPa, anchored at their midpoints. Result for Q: -0.21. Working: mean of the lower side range 213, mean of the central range 272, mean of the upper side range 270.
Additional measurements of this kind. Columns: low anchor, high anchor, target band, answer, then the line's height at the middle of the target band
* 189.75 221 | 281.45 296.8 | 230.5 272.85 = 0.29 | 256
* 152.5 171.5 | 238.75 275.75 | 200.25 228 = -0.25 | 203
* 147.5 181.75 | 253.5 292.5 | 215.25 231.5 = -0.20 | 207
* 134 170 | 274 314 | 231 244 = -0.05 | 240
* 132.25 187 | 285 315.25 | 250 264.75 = 0.47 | 262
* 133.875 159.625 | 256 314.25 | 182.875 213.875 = -0.24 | 213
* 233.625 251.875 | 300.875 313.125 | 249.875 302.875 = 0.30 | 263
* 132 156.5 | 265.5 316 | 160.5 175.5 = -0.22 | 219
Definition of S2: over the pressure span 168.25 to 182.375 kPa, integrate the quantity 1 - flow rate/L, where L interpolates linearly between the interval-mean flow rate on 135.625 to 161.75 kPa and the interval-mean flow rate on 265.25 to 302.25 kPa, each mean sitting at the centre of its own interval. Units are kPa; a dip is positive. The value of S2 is -4.7 kPa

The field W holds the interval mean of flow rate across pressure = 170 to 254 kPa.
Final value 258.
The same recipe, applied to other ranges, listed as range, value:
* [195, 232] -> 255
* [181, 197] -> 269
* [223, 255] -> 243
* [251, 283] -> 160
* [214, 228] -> 249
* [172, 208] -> 271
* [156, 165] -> 215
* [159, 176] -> 263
